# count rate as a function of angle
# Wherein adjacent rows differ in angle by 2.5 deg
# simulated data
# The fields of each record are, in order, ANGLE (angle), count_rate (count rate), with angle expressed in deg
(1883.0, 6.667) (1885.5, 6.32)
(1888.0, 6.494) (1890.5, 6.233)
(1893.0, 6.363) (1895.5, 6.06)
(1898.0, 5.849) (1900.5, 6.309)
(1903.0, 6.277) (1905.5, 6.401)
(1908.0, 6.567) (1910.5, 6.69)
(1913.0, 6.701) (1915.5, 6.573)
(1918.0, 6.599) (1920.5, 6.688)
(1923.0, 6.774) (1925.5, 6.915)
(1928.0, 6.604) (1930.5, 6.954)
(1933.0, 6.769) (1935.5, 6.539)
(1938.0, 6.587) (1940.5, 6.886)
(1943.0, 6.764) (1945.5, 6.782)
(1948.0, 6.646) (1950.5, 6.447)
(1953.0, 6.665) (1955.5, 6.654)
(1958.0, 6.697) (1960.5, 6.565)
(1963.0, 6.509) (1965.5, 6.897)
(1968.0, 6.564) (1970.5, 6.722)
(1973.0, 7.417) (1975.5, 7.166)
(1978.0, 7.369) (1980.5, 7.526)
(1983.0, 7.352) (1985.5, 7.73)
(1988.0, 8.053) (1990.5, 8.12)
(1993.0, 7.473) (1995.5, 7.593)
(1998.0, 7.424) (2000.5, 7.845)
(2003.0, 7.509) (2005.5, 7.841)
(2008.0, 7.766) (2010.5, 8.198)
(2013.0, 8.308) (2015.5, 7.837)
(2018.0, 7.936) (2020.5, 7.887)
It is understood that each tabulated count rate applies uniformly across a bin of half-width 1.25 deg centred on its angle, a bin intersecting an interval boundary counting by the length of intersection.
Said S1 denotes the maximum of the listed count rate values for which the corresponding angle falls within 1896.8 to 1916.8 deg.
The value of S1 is 6.701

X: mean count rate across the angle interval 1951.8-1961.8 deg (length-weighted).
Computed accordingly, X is 6.64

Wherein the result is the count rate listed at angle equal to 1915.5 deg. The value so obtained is 6.573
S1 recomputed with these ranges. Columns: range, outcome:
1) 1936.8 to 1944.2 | 6.886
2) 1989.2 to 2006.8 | 8.12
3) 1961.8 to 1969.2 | 6.897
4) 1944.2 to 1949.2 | 6.782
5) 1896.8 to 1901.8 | 6.309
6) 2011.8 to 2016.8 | 8.308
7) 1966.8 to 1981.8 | 7.526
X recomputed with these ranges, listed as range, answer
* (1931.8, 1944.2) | 6.71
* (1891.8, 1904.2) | 6.17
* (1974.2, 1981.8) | 7.35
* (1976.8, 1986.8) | 7.5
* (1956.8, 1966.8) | 6.67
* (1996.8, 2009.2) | 7.68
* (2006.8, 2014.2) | 8.09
